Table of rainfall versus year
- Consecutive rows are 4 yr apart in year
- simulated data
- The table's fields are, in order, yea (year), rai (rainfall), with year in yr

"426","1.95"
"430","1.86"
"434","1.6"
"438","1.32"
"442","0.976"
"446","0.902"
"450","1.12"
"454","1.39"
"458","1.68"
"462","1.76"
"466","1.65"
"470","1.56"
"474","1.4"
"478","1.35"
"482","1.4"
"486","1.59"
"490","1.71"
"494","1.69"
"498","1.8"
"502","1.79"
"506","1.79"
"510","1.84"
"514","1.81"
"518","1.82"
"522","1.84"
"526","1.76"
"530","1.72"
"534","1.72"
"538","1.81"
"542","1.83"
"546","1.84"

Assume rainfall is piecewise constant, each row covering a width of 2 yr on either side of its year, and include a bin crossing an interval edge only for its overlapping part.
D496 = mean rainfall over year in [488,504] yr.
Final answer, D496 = 1.75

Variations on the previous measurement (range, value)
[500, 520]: 1.81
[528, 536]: 1.72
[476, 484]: 1.38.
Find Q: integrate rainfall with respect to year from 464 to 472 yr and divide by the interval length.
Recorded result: 1.6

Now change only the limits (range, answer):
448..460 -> 1.4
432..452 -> 1.18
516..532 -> 1.78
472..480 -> 1.38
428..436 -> 1.73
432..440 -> 1.46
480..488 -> 1.5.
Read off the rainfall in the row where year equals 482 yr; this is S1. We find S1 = 1.4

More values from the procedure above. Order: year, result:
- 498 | 1.8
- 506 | 1.79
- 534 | 1.72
